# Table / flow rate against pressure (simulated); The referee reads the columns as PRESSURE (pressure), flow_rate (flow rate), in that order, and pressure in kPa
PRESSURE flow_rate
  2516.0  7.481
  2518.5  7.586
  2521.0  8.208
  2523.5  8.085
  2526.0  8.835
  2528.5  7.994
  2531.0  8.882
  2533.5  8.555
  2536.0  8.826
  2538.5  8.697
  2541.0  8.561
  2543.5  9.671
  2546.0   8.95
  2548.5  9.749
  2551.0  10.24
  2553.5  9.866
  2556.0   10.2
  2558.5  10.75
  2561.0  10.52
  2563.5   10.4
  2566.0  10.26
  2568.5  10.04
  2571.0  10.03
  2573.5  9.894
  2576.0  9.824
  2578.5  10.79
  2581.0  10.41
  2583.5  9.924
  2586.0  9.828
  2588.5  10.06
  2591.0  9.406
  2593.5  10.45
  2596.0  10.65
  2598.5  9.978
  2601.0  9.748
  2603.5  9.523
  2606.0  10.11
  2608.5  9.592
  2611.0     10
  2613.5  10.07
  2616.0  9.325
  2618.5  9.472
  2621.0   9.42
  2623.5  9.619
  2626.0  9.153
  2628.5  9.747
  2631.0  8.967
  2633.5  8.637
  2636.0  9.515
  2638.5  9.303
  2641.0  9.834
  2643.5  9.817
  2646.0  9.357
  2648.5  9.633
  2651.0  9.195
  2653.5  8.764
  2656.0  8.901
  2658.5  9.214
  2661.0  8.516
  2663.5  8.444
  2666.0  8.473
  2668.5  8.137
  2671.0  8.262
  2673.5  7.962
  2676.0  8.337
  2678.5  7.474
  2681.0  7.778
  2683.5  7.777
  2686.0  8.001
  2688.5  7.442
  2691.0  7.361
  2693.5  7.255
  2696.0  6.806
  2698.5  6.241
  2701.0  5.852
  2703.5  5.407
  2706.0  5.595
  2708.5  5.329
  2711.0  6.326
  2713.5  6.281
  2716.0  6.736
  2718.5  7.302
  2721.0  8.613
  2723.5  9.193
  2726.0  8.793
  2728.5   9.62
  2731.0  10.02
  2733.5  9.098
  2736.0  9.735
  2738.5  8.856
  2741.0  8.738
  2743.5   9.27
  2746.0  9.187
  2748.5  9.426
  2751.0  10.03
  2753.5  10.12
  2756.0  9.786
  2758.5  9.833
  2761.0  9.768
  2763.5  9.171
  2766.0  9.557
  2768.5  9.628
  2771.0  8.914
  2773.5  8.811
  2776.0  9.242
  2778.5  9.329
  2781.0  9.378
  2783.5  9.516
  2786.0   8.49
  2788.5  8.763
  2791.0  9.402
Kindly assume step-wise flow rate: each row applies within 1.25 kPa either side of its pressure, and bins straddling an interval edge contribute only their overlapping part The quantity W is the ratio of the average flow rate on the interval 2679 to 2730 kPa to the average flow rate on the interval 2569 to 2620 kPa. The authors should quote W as 0.7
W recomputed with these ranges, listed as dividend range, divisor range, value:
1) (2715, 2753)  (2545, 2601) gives 0.89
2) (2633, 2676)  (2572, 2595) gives 0.89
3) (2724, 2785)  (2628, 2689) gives 1.08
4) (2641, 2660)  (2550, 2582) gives 0.91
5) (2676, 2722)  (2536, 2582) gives 0.70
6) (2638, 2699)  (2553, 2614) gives 0.83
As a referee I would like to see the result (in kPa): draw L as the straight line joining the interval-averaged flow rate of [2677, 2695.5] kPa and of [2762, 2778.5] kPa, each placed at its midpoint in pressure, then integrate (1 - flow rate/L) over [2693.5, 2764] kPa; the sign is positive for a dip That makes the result 1.9 kPa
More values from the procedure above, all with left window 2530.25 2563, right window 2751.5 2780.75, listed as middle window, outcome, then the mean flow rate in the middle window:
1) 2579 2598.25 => -1.2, 10.1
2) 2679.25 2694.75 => 3.1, 7.6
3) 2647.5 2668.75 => 1.5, 8.83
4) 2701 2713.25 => 4.9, 5.73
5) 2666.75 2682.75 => 2.5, 8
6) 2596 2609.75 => -0.5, 9.87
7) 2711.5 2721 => 2.5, 6.98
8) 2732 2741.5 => 0.3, 9.16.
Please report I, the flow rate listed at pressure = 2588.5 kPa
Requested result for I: 10.06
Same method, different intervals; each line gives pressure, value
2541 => 8.561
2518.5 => 7.586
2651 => 9.195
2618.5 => 9.472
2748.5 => 9.426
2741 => 8.738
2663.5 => 8.444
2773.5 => 8.811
